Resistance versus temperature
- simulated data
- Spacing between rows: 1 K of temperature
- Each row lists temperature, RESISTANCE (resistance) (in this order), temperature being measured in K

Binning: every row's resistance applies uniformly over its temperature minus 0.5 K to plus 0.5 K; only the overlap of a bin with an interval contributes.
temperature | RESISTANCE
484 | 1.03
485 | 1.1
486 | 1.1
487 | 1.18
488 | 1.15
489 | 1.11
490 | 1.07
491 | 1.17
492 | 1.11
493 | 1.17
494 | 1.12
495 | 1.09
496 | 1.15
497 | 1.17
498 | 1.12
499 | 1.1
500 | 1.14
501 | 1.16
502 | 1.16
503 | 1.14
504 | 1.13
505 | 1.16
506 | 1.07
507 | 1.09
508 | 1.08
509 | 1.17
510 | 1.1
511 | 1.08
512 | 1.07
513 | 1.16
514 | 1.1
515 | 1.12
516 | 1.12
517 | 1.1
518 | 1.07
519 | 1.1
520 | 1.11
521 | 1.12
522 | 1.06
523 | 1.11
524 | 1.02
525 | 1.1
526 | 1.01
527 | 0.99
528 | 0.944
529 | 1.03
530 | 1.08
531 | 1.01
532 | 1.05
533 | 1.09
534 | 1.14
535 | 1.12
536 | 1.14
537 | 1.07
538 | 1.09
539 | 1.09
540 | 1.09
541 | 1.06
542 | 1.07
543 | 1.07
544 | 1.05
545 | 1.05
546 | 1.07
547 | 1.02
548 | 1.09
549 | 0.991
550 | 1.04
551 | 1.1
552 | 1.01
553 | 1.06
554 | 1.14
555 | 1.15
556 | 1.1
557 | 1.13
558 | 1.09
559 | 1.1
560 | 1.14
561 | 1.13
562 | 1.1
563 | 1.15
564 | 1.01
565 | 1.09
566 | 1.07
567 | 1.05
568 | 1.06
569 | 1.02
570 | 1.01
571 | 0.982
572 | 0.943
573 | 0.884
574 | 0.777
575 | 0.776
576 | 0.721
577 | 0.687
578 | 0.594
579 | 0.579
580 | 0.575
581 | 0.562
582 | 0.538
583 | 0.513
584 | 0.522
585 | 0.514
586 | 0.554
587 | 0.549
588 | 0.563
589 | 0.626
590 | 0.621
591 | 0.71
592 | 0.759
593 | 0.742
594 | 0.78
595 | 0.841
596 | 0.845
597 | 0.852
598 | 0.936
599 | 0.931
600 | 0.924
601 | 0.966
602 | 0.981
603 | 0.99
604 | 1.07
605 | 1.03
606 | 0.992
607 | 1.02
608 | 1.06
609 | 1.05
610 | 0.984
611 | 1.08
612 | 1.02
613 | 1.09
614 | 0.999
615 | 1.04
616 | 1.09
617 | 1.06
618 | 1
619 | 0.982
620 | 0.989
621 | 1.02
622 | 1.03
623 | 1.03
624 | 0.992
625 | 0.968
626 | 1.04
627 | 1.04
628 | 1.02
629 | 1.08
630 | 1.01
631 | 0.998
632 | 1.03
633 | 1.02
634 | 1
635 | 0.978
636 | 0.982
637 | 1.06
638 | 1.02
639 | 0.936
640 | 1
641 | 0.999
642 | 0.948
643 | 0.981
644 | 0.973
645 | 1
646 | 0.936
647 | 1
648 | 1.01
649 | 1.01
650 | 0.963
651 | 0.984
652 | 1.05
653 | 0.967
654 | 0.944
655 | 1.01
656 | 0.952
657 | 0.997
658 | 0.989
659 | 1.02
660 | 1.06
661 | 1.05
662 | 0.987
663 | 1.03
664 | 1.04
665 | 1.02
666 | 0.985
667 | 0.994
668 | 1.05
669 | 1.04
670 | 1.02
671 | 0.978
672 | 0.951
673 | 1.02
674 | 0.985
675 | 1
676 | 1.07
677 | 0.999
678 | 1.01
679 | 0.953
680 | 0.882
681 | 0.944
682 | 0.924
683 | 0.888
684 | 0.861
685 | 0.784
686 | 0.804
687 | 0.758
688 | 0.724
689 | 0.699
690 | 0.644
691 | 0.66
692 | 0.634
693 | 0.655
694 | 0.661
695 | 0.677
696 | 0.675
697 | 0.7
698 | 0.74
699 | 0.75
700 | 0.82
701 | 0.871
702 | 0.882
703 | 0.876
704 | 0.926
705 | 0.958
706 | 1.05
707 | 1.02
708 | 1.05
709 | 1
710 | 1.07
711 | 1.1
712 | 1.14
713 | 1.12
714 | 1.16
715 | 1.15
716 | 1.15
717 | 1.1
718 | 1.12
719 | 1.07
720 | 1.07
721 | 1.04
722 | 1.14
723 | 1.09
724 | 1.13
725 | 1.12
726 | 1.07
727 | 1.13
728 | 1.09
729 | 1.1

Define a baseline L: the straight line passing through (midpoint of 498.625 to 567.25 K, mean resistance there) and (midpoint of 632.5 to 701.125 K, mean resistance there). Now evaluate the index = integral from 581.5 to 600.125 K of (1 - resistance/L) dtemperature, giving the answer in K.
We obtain 5.8 K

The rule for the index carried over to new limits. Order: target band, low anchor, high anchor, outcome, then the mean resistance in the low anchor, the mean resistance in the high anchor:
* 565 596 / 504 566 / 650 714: 8.7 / 1.08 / 0.924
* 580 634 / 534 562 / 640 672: 7.2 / 1.09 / 0.999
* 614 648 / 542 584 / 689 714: -3.7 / 0.953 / 0.864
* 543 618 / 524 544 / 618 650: 8.4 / 1.06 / 1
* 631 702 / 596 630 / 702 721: 7.5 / 1.01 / 1.06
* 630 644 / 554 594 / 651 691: -1.3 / 0.841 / 0.948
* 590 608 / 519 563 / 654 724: 2.2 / 1.08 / 0.947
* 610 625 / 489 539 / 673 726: -0.3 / 1.1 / 0.931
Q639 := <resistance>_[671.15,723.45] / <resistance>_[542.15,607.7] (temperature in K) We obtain 1.0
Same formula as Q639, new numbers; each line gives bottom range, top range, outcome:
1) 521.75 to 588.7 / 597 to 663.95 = 1.05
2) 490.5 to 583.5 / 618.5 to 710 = 0.91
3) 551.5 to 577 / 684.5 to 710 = 0.79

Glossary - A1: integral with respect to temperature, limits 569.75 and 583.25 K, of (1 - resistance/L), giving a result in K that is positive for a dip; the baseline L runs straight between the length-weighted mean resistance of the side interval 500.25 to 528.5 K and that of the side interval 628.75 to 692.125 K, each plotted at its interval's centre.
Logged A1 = 4.1 K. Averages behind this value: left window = 1.09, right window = 0.959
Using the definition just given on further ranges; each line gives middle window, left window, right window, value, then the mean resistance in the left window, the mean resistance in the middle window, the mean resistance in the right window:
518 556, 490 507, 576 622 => -1.84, 1.13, 1.07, 0.841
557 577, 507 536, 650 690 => 0.83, 1.08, 1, 0.956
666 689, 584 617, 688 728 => -0.19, 0.879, 0.934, 0.946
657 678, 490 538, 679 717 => -2.24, 1.1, 1.01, 0.88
